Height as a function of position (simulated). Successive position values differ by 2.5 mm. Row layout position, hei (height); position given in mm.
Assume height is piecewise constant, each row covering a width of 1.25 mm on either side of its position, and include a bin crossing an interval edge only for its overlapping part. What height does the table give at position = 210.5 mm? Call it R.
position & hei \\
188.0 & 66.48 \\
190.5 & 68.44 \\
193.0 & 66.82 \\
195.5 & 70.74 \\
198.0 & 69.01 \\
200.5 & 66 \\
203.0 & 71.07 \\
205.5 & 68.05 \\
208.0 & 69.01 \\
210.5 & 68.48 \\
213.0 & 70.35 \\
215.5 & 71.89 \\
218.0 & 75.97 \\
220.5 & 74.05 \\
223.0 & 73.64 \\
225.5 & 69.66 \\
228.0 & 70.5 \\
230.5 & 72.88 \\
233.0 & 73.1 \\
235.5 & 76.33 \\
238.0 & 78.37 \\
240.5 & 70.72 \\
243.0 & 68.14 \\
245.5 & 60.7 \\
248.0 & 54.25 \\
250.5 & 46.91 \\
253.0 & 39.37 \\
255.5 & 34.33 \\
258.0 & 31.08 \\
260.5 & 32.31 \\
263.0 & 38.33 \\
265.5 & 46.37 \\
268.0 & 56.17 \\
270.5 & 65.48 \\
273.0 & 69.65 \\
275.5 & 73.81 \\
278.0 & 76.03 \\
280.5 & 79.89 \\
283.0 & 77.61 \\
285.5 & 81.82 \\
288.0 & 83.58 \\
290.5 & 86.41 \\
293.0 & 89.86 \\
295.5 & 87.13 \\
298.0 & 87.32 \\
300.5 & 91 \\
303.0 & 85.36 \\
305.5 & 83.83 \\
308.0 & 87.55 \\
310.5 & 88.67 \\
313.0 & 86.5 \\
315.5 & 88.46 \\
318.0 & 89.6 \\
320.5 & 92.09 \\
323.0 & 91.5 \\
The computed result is 68.48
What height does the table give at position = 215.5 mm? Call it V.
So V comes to 71.89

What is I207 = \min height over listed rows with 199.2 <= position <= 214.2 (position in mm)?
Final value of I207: 66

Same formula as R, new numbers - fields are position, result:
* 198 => 69.01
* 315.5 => 88.46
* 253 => 39.37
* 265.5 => 46.37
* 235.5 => 76.33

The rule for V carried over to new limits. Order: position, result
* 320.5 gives 92.09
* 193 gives 66.82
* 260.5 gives 32.31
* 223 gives 73.64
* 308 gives 87.55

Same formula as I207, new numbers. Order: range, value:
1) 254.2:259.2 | 31.08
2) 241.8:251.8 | 46.91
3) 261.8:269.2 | 38.33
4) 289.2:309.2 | 83.83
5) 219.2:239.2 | 69.66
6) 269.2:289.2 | 65.48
